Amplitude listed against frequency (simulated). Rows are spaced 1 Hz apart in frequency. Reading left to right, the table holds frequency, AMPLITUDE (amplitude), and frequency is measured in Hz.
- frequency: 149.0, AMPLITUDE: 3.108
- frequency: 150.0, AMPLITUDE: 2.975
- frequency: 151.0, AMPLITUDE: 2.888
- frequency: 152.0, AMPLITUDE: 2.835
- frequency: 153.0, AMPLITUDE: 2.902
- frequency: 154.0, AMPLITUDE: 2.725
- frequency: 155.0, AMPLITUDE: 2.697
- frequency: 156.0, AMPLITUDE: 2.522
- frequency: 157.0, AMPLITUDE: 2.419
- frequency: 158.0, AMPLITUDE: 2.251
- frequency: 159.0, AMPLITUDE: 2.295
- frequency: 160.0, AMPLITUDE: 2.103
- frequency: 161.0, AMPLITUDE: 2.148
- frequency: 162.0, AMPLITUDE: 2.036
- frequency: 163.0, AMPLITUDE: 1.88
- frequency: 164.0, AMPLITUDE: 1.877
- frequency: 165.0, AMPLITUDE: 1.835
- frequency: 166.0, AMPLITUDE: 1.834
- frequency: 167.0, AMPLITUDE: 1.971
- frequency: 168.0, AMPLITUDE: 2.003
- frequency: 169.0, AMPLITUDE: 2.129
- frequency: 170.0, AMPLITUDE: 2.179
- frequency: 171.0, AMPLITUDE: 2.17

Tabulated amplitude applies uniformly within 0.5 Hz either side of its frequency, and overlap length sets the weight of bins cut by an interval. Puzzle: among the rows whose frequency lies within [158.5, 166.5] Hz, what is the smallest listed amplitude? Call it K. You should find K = 1.834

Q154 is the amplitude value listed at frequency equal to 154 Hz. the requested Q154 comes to 2.725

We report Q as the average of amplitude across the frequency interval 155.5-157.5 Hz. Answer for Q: 2.47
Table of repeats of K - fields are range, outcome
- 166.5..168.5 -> 1.971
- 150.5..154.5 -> 2.725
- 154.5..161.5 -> 2.103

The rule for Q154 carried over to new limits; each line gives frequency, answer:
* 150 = 2.975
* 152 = 2.835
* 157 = 2.419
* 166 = 1.834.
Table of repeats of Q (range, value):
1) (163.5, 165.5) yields 1.86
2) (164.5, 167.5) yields 1.88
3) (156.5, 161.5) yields 2.24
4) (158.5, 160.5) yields 2.2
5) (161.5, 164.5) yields 1.93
